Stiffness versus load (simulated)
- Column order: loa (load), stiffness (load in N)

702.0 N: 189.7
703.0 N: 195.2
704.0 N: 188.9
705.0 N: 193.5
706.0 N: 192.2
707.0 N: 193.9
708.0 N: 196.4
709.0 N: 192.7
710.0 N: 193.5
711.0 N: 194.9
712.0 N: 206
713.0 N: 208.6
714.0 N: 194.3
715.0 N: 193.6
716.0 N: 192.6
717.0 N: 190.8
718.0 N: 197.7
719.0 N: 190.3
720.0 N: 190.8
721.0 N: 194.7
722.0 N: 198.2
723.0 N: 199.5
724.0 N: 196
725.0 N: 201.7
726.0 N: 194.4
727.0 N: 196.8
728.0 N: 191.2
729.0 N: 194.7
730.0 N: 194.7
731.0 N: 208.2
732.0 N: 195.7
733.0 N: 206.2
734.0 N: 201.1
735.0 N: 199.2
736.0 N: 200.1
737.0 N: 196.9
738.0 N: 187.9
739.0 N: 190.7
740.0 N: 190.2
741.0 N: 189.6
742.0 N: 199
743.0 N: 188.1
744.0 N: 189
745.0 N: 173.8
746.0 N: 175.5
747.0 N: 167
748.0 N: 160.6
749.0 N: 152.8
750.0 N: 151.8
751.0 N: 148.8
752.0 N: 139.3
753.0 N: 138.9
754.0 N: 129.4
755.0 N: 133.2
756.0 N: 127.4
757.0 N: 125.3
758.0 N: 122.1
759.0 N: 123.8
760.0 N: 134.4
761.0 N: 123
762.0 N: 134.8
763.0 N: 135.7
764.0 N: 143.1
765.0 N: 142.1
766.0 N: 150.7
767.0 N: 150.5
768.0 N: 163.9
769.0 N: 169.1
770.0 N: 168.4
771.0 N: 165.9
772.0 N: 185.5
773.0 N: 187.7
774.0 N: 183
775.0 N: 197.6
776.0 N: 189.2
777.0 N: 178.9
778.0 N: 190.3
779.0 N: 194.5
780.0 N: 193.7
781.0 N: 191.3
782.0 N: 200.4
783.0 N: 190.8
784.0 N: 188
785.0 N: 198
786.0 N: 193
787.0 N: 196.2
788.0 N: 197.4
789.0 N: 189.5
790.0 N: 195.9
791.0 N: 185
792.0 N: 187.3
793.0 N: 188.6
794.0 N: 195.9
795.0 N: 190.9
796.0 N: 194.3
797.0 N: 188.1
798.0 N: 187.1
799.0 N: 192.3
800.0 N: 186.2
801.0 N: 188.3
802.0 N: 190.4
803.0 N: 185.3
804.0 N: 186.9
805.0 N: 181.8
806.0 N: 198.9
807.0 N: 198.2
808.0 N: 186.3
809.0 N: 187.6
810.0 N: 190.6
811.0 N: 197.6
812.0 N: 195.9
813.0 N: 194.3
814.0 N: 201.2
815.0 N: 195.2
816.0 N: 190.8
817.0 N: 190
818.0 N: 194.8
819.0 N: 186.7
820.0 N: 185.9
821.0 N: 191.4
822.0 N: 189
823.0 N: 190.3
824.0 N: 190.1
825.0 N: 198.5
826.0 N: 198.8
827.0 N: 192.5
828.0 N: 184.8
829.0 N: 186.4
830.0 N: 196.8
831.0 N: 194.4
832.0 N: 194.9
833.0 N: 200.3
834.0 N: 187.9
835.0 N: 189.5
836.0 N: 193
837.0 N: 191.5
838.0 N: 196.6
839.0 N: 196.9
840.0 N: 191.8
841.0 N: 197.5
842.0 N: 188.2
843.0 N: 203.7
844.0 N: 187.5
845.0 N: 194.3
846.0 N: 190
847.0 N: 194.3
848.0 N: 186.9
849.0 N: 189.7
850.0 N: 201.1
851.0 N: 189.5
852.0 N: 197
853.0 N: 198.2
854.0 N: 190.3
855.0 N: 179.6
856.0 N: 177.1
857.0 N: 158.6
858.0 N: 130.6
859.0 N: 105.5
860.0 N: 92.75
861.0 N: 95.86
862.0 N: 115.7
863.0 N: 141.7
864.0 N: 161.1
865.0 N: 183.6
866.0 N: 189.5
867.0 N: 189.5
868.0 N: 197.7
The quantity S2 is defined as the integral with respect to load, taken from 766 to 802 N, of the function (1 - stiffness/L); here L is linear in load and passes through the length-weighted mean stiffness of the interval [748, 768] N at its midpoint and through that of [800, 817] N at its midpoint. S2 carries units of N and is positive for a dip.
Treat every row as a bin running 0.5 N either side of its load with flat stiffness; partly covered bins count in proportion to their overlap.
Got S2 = -4.6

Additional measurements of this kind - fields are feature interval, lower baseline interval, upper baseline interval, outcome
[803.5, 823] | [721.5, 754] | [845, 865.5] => -2.3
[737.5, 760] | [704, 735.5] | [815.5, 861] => 4.1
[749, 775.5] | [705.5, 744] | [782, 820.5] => 6.1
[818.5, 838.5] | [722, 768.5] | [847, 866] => -3.4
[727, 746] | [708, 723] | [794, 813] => 0.1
